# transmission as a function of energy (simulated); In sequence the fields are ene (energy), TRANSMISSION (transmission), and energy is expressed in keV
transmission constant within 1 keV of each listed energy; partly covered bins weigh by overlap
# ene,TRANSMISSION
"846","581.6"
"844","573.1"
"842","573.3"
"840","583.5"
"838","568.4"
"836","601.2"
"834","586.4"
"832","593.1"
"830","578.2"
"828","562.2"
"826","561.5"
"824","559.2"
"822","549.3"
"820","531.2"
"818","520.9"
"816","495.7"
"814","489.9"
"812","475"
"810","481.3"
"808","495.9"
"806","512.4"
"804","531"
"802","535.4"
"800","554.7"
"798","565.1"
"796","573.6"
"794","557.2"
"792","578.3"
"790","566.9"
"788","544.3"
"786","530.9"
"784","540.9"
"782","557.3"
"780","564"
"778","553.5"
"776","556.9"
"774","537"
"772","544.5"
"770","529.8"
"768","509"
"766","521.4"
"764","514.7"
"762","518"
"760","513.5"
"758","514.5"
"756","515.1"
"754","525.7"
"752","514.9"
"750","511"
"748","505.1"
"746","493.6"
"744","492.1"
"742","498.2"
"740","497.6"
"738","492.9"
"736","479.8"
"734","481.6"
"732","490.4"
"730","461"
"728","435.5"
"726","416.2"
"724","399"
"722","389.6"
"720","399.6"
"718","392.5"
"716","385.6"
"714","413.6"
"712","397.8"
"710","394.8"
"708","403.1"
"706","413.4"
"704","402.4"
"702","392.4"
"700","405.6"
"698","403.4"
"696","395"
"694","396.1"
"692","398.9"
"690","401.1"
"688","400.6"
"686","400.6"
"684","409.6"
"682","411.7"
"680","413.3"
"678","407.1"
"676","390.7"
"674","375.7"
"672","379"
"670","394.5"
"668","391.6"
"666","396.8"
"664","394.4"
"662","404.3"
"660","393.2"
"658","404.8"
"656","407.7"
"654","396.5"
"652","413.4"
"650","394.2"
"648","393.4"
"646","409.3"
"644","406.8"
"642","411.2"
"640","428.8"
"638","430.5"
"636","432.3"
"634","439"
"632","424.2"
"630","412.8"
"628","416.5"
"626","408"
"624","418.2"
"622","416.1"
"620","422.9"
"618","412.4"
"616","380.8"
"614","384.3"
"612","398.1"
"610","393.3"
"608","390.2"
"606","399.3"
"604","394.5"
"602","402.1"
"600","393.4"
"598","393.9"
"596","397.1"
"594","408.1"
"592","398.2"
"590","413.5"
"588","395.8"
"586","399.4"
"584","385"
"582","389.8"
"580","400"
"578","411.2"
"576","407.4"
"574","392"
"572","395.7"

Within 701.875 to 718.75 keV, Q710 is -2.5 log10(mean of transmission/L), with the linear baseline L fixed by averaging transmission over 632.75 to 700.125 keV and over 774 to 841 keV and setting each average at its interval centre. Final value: 0.12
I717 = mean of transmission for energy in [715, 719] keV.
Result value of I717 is 389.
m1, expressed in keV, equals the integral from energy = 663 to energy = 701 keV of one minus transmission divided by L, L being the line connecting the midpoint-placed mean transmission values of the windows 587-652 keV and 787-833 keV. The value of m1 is 4.4 keV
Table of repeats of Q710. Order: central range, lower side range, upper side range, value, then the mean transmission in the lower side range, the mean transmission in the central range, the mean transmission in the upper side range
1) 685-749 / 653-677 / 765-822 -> 0.06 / 394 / 429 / 534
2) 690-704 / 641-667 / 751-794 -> 0.13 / 402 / 399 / 536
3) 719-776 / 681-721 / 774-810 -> -0.03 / 401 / 491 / 546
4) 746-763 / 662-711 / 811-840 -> -0.09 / 399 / 513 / 549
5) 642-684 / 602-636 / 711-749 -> 0.06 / 408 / 399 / 449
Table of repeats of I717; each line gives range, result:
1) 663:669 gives 394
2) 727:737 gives 470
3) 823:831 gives 565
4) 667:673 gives 388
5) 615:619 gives 397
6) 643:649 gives 403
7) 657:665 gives 399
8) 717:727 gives 399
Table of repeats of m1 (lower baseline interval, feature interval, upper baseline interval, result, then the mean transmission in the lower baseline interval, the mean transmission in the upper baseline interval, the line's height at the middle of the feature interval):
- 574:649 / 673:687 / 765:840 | 1.7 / 406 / 544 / 455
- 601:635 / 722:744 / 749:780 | 1.7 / 407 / 527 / 501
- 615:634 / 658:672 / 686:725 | 0.4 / 414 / 399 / 407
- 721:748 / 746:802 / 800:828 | -5.0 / 465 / 521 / 493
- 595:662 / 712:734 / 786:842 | 2.7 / 407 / 547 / 478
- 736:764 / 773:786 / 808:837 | -0.7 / 506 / 540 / 520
